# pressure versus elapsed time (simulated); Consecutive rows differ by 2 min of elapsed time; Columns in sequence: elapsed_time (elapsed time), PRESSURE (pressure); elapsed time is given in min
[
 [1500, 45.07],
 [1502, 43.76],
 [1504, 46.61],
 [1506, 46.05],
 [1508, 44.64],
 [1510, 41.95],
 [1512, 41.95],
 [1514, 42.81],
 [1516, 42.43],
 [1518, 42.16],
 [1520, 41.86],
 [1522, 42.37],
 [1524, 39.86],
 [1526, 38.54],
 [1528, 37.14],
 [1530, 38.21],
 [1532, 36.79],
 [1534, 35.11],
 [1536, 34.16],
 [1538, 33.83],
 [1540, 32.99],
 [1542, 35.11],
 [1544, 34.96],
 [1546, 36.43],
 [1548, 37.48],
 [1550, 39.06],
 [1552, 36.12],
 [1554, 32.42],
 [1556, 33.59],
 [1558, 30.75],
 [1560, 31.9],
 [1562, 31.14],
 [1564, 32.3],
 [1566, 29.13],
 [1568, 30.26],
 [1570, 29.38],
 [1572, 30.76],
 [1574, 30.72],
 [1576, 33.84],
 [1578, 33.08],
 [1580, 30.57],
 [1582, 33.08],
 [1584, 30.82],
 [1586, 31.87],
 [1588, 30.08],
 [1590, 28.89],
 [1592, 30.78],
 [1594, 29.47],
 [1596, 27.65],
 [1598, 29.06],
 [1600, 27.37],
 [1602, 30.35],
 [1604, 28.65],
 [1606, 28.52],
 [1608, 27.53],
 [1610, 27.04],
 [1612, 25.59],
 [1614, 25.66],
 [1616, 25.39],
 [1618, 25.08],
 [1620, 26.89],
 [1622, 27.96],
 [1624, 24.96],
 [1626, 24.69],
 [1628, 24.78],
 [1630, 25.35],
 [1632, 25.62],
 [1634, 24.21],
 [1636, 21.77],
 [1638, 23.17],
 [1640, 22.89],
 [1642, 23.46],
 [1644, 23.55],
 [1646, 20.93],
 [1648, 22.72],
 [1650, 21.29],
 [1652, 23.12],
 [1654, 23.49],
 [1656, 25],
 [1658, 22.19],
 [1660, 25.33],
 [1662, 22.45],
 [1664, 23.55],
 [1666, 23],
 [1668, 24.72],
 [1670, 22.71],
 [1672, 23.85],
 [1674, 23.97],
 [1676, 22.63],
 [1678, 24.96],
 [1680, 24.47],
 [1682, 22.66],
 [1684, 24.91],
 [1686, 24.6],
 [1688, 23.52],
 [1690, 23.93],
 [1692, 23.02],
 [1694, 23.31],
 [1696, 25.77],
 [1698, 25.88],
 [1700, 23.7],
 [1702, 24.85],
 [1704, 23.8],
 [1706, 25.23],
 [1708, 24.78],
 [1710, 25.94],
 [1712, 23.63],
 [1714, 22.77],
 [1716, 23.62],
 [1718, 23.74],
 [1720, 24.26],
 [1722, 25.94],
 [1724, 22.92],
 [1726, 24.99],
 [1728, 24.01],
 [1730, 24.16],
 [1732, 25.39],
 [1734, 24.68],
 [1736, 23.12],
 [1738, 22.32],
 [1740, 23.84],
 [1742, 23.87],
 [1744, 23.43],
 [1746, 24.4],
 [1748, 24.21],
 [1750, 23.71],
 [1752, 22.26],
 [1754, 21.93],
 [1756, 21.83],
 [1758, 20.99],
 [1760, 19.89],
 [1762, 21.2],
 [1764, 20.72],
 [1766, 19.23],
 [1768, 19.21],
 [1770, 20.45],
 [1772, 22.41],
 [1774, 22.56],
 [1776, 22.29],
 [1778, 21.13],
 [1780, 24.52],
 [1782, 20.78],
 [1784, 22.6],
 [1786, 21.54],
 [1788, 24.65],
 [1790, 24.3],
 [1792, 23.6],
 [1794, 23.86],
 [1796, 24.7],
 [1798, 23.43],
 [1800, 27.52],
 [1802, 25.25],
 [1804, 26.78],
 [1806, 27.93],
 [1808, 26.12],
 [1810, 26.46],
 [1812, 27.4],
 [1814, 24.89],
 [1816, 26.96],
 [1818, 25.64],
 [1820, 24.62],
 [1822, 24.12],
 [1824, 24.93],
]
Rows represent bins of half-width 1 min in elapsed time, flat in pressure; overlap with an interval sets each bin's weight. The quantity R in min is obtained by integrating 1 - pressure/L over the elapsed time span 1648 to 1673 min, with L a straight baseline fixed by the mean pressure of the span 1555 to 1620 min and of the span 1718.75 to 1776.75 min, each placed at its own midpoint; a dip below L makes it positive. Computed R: 3.0 min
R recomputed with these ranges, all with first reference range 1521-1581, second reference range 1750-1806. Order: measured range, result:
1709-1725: 1.1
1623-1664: 8.3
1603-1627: 3.5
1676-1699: 2.6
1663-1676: 2.1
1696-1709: 0.9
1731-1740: 0.4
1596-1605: 0.9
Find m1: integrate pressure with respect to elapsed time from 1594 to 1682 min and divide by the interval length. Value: 24.9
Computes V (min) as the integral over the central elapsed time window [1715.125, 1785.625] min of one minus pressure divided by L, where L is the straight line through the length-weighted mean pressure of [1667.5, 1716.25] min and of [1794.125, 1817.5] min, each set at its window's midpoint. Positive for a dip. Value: 6.58 min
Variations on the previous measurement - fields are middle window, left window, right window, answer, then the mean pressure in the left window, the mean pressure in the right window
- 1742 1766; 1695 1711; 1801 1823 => 3.1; 25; 26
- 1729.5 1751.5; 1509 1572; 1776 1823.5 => 2.8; 36.1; 24.7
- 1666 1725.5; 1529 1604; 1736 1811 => 5.5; 32.4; 23.1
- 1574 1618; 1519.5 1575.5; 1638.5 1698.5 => 1.5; 34.7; 23.6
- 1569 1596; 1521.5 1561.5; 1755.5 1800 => 2.0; 35.7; 22.2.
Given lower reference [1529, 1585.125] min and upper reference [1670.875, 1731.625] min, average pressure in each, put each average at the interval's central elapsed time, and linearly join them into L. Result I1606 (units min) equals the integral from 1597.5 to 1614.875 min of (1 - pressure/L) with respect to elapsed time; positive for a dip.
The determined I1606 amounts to 1.45 min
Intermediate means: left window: 33.4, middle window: 27.7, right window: 24.2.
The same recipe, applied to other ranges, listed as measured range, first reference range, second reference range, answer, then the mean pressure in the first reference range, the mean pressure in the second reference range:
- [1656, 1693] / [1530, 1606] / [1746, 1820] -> 5.48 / 32.2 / 23.4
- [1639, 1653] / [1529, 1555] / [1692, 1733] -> 3.02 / 35.6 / 24.4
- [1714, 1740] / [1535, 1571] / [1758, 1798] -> 0.65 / 33.4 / 22.1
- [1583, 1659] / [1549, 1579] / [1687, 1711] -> 8.03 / 32.3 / 24.5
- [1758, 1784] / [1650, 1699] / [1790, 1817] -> 4.11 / 23.8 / 25.7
